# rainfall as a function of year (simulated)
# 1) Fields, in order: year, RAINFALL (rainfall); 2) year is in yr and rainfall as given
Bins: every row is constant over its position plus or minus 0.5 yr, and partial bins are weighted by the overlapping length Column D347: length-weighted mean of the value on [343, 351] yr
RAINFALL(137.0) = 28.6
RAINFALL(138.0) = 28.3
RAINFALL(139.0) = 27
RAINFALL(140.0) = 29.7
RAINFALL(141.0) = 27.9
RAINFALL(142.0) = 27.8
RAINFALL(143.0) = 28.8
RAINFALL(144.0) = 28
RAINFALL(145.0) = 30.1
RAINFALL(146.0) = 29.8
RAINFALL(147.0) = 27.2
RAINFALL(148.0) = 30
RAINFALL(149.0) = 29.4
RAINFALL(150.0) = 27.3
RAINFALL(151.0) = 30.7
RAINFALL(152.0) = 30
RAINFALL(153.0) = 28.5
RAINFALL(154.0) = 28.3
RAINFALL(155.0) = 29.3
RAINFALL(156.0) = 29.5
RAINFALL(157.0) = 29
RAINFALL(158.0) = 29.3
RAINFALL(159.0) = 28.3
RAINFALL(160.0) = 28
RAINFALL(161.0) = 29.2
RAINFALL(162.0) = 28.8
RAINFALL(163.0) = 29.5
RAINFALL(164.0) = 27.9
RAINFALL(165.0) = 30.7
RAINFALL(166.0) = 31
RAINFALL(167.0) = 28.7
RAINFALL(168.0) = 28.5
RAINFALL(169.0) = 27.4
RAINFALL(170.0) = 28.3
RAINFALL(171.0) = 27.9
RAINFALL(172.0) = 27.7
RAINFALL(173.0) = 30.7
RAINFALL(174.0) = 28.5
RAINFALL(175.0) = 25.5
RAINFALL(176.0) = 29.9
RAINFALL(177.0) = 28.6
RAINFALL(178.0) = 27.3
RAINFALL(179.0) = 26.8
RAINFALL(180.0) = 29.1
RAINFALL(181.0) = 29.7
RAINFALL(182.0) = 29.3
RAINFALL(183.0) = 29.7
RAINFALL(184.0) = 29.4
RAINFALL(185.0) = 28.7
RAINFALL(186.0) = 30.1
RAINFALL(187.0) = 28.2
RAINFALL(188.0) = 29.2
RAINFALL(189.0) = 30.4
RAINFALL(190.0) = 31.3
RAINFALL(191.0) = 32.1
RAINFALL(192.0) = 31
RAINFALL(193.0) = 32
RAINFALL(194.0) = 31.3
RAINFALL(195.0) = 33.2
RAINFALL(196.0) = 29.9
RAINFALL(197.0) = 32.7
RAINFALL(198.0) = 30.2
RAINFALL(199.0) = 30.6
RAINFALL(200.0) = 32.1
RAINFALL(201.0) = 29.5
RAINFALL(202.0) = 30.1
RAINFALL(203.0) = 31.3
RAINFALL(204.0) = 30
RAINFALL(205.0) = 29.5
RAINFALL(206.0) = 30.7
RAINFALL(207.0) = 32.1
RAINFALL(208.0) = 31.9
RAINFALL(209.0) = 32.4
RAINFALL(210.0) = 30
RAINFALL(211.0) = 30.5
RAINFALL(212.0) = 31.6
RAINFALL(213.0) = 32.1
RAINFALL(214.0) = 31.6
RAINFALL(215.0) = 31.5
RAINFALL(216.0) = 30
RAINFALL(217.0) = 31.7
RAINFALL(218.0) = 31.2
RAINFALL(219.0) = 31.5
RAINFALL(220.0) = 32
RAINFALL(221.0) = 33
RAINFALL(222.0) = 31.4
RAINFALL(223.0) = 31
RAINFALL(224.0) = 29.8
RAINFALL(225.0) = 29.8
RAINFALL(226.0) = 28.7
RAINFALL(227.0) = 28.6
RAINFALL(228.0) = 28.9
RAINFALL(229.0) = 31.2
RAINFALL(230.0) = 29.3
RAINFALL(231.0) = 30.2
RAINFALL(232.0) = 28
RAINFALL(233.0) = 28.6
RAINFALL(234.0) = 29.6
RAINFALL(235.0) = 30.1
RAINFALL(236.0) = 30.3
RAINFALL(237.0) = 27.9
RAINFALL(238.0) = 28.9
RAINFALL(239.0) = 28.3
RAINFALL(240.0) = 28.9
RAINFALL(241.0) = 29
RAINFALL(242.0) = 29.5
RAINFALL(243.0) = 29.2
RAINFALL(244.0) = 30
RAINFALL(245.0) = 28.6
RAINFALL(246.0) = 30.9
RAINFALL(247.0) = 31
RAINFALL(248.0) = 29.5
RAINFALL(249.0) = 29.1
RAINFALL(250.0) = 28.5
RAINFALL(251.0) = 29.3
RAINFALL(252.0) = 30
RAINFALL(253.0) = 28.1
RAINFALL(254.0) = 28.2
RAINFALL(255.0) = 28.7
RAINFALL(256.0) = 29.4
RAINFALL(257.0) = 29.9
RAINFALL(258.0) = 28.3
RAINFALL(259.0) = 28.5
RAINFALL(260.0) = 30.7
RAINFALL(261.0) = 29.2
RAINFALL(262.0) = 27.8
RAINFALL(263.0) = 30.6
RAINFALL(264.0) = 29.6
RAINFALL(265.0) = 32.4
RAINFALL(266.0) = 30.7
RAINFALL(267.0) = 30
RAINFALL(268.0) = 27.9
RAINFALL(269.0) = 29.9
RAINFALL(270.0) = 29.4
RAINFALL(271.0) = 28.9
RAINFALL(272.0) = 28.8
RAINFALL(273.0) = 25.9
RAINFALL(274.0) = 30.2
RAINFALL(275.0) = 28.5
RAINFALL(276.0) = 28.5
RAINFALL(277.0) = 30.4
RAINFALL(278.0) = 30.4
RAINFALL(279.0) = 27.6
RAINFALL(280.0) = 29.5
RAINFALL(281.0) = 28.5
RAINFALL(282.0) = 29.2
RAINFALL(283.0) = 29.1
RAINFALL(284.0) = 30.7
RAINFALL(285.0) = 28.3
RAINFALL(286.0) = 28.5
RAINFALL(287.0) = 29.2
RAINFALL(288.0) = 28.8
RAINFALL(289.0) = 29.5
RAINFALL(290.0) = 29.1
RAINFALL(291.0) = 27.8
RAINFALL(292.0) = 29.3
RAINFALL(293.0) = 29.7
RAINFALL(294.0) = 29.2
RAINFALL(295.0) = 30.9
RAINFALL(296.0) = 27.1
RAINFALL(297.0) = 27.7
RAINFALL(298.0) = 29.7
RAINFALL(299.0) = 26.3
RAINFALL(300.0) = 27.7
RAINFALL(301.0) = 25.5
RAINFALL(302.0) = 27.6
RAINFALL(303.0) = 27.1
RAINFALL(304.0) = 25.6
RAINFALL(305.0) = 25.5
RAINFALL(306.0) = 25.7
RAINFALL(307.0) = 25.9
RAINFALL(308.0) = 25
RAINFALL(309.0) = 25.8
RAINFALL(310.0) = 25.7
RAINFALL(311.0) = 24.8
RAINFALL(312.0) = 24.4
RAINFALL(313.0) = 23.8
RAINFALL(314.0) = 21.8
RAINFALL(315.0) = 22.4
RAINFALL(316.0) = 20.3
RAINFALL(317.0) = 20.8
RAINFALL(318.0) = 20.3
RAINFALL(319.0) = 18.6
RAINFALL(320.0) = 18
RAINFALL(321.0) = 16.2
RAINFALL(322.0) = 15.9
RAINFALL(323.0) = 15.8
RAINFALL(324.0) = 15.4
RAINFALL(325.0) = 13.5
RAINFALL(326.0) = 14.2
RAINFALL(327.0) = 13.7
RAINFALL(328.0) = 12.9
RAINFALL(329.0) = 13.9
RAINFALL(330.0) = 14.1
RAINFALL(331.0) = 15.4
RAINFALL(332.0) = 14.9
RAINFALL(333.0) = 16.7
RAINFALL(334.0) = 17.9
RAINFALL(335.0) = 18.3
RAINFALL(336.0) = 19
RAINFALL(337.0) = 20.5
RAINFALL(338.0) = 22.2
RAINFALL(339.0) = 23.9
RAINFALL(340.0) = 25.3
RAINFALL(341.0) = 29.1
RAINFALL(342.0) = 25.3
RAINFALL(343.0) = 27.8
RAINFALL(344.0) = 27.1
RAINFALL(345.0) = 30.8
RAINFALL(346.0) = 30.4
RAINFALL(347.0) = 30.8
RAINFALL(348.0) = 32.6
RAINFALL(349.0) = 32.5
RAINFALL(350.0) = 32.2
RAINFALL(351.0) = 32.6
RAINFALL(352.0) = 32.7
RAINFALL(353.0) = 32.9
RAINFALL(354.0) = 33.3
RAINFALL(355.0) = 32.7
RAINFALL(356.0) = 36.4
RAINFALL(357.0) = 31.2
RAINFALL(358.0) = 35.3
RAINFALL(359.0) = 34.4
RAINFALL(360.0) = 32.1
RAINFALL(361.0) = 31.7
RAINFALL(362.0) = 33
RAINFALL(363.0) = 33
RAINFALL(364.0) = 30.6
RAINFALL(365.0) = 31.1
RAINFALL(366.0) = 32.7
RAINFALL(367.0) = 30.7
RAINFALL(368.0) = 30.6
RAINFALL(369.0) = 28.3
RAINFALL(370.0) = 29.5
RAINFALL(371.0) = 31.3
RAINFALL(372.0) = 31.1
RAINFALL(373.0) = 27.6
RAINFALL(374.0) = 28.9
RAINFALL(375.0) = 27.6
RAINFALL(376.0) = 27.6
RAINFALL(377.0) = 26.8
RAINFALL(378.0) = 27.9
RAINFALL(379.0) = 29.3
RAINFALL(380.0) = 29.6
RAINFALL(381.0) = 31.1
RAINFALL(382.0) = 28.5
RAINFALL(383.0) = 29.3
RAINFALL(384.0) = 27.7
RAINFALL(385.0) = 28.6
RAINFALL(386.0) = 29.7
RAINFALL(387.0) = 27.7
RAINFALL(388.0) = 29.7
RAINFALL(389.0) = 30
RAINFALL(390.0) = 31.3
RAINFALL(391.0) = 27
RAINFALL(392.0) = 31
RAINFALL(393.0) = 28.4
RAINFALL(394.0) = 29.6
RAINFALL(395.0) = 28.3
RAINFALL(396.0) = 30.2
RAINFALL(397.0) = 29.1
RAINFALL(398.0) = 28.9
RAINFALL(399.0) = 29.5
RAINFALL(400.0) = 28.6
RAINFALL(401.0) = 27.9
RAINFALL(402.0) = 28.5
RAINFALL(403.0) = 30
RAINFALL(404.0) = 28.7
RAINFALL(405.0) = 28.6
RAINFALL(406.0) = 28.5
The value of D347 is 30.8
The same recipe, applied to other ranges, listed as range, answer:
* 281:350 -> 24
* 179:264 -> 30.1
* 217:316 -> 28.7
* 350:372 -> 32.2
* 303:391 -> 26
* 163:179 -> 28.5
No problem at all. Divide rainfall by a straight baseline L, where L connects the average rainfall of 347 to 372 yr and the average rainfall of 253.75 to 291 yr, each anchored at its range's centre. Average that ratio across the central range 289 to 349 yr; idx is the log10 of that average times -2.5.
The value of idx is 0.30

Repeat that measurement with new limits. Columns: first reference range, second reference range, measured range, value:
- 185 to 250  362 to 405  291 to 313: 0.11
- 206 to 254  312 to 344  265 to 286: -0.17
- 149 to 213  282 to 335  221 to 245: -0.09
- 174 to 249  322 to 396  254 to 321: 0.05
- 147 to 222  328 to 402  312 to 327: 0.48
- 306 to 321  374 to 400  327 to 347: 0.16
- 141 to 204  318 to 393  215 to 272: -0.05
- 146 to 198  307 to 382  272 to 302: -0.07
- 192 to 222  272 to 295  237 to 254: 0.03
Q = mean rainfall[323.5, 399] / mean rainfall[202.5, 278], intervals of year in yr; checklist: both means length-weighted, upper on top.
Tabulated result 0.9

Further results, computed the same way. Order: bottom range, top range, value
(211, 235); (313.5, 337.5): 0.56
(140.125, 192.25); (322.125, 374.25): 0.91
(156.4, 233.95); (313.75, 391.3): 0.87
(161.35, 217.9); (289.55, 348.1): 0.77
